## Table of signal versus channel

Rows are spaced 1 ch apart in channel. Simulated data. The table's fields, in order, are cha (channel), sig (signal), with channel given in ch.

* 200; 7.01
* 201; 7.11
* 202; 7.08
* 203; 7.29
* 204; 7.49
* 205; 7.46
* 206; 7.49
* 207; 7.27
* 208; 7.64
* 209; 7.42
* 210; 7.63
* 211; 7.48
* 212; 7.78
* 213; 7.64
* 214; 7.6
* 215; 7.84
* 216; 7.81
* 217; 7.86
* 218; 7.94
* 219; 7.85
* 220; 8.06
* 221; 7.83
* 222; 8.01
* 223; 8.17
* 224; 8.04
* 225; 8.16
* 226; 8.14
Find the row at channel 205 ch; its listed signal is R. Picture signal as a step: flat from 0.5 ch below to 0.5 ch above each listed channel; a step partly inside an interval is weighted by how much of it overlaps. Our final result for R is 7.46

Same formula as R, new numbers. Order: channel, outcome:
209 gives 7.42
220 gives 8.06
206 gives 7.49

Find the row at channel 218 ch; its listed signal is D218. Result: 7.94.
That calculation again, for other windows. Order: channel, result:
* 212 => 7.78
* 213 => 7.64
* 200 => 7.01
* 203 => 7.29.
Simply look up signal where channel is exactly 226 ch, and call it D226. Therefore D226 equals 8.14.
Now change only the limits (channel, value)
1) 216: 7.81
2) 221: 7.83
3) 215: 7.84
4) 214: 7.6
